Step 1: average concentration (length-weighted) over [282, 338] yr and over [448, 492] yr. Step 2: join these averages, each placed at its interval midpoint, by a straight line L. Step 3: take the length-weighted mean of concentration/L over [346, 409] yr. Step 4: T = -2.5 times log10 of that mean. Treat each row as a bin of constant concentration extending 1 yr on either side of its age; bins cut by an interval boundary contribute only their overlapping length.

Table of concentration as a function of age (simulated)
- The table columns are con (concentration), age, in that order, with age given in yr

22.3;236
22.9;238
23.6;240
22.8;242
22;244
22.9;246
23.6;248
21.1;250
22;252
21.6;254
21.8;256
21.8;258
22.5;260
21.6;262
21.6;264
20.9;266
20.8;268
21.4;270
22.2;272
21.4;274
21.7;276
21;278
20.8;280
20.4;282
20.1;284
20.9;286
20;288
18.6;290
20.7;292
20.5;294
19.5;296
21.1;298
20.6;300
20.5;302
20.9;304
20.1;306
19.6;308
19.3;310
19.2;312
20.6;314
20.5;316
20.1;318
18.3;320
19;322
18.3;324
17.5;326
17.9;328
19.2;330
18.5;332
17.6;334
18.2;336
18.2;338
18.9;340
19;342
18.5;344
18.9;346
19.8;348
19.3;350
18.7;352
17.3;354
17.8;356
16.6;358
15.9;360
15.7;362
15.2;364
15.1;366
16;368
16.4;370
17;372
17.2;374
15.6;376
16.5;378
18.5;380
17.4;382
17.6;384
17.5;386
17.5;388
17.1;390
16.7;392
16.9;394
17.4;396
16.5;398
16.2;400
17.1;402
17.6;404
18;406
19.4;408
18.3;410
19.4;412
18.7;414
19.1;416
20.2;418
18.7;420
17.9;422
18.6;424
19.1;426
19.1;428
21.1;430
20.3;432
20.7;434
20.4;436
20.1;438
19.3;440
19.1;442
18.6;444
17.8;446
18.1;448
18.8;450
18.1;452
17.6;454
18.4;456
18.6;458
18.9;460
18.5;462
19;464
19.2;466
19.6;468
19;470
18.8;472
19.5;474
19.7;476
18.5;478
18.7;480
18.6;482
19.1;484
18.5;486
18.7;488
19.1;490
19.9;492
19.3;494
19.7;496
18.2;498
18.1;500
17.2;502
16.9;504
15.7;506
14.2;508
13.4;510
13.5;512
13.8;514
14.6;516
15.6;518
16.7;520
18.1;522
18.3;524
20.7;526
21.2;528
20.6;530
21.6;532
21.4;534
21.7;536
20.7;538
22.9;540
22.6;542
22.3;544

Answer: 0.12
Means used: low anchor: 19.5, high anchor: 18.8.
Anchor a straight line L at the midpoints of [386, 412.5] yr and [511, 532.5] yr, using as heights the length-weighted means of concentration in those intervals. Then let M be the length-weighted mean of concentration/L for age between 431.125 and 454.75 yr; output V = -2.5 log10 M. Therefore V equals -0.091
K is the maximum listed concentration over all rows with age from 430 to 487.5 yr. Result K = 21.1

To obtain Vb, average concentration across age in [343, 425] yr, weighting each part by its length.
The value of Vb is 17.6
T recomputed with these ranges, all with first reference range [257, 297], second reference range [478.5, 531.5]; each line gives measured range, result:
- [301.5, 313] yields 0.03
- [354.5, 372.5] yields 0.21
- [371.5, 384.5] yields 0.14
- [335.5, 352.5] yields 0.06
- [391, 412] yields 0.10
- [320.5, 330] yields 0.11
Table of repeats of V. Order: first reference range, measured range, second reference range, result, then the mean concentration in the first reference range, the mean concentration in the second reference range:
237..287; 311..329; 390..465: 0.09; 21.7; 18.6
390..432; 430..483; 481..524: -0.08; 18.3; 17.1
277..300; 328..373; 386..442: 0.11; 20.3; 18.6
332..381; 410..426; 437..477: -0.04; 17.4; 18.8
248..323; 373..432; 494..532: 0.05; 20.7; 17.2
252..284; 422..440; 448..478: -0.03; 21.4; 18.8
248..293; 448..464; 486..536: 0.01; 21.2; 17.9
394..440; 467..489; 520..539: 0.03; 18.8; 20.3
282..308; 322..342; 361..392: 0.02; 20.3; 16.7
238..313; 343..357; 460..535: 0.09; 21.1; 18.2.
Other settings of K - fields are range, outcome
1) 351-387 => 18.7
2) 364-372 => 17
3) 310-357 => 20.6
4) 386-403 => 17.5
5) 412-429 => 20.2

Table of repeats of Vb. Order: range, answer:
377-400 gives 17.2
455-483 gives 18.9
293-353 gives 19.3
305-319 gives 19.9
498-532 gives 17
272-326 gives 20.1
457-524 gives 17.8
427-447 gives 19.6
